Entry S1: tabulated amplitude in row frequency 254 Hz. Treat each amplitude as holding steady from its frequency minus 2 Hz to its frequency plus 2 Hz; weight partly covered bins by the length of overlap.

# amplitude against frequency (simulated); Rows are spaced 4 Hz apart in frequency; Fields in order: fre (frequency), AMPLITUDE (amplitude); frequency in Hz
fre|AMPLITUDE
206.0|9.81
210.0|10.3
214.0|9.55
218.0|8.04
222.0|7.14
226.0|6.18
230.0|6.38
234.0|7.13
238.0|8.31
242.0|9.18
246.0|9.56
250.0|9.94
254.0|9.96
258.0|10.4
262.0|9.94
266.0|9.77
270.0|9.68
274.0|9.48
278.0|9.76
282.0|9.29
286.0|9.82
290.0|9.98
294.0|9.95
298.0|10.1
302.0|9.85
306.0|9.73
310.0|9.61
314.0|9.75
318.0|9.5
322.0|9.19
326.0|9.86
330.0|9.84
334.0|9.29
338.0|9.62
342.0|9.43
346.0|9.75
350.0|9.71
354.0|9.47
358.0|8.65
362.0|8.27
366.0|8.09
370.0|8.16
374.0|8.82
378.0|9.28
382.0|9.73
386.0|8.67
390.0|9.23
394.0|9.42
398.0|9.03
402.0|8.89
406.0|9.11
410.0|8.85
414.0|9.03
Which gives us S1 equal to 9.96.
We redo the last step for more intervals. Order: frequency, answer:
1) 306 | 9.73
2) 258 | 10.4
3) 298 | 10.1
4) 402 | 8.89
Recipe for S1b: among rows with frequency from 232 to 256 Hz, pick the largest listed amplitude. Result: 9.96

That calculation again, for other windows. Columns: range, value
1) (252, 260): 10.4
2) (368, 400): 9.73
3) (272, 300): 10.1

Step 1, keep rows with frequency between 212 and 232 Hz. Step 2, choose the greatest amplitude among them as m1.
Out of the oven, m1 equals 9.55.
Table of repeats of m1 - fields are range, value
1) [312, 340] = 9.86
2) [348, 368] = 9.71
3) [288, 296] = 9.98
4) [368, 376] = 8.82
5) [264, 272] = 9.77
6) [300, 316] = 9.85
